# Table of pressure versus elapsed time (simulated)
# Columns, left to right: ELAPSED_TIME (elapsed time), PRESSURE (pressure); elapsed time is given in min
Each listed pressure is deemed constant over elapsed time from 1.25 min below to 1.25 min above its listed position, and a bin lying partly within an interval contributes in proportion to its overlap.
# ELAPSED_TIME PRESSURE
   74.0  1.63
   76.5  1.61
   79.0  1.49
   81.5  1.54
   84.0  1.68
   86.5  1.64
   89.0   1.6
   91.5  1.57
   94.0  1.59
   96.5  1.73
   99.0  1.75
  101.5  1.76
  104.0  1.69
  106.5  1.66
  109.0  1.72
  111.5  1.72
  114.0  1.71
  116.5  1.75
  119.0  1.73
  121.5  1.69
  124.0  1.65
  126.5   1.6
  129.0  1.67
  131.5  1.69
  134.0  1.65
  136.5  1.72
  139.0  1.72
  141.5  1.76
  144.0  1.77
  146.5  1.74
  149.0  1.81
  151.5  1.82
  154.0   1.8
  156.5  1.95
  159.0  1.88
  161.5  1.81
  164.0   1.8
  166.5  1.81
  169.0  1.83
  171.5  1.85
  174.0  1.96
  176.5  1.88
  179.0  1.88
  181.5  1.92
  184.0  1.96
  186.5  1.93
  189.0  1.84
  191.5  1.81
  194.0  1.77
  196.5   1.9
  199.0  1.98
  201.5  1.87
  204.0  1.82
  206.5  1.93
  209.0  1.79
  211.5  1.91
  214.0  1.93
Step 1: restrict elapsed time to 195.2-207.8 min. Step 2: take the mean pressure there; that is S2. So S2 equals 1.9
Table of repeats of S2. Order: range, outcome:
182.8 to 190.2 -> 1.91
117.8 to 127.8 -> 1.67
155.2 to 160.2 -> 1.91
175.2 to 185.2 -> 1.91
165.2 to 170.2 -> 1.82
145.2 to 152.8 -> 1.79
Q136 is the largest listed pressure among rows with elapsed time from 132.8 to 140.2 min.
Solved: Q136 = 1.72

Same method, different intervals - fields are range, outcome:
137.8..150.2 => 1.81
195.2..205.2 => 1.98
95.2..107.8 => 1.76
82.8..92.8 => 1.68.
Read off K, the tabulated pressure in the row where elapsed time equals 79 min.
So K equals 1.49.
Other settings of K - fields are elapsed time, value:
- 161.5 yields 1.81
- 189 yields 1.84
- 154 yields 1.8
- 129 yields 1.67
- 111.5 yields 1.72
